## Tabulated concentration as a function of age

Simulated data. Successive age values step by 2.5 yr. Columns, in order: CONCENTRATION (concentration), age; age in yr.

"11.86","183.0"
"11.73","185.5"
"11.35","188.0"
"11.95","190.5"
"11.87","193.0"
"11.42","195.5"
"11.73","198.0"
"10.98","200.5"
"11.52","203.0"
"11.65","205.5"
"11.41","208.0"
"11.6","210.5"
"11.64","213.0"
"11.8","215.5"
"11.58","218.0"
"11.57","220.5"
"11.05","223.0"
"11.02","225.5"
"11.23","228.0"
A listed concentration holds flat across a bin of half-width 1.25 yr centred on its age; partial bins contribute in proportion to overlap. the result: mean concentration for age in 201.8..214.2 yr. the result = 11.6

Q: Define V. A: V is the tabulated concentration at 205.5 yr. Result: 11.65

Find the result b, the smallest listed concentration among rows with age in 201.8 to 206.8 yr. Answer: 11.52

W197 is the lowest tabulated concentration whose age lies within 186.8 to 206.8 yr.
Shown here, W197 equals 10.98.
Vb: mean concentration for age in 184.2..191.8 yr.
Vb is 11.7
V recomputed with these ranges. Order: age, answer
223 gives 11.05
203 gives 11.52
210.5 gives 11.6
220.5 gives 11.57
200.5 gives 10.98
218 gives 11.58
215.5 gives 11.8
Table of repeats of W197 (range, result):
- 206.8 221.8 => 11.41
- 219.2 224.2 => 11.05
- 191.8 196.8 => 11.42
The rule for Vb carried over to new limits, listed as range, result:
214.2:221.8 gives 11.6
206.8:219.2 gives 11.6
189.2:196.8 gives 11.7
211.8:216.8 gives 11.7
